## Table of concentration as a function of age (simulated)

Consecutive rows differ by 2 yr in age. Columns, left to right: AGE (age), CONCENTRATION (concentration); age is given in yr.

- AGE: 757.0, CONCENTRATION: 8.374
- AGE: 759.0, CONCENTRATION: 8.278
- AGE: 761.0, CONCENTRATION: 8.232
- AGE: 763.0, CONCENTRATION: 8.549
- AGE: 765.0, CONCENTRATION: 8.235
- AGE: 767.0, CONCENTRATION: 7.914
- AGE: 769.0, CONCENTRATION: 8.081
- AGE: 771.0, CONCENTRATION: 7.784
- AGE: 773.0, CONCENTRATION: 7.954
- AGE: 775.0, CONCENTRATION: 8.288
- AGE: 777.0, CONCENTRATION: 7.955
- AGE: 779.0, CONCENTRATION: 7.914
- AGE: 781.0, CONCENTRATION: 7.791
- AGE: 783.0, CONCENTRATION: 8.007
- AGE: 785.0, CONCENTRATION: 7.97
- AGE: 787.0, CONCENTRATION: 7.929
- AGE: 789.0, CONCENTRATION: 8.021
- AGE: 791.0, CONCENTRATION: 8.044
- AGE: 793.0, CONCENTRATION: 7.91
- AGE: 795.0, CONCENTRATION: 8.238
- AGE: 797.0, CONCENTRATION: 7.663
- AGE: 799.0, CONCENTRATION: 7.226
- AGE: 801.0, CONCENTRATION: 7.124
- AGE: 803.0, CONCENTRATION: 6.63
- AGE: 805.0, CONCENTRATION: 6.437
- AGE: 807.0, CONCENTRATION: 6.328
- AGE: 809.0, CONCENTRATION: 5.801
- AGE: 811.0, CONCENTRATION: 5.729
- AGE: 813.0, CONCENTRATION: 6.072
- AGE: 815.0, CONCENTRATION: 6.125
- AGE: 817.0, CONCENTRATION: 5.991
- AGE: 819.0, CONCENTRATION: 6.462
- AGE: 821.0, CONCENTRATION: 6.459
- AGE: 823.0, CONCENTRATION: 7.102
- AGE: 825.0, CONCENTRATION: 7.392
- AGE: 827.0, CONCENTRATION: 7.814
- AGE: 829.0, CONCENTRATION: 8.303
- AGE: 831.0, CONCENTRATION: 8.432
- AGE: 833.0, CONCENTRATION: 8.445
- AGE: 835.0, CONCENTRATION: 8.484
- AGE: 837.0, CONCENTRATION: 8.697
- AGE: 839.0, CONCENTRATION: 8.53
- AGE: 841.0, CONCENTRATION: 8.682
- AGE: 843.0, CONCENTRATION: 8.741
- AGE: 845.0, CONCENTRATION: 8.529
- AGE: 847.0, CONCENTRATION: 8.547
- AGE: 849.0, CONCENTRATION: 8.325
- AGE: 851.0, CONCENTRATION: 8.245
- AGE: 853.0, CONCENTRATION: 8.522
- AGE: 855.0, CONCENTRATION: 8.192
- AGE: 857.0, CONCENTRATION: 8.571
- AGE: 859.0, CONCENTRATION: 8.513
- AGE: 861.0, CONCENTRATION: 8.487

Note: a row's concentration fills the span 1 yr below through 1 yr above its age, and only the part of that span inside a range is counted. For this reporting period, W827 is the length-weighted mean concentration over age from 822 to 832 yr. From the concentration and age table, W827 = 7.81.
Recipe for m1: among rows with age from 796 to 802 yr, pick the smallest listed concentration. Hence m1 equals 7.124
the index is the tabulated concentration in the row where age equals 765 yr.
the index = 8.235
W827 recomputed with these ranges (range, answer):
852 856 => 8.36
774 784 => 7.99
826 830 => 8.06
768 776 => 8.03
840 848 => 8.62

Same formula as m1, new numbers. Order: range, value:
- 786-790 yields 7.929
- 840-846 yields 8.529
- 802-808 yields 6.328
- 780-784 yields 7.791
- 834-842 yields 8.484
